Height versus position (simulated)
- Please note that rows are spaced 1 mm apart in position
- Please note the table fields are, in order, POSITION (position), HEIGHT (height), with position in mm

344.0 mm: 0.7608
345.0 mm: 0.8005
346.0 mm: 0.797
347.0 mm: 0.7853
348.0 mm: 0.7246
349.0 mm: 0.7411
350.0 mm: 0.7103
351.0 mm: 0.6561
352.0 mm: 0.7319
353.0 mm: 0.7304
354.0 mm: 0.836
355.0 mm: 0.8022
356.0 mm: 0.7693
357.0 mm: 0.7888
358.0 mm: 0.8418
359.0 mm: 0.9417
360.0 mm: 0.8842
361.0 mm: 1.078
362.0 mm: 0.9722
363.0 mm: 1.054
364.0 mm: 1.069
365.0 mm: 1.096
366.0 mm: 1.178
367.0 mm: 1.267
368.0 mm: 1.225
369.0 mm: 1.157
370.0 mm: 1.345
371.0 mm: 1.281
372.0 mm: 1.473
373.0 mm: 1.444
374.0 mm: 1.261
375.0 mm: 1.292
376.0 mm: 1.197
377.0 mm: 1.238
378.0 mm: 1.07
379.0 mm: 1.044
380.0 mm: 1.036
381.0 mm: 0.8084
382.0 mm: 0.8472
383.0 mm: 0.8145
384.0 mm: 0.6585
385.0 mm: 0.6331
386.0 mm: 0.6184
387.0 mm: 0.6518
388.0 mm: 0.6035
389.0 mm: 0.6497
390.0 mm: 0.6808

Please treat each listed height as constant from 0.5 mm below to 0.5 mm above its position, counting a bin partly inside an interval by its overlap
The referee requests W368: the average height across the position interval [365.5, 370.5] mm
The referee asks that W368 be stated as 1.23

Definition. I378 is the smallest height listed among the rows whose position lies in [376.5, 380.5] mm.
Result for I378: 1.036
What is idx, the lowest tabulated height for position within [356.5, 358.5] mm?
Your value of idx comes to 0.7888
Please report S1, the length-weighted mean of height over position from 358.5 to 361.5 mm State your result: 0.968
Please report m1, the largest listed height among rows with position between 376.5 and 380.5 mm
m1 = 1.238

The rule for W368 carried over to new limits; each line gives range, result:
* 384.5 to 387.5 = 0.634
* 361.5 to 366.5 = 1.07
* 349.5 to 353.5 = 0.707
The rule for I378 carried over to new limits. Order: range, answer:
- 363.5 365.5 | 1.069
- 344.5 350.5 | 0.7103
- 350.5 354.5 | 0.6561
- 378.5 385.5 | 0.6331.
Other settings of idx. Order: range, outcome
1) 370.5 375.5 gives 1.261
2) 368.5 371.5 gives 1.157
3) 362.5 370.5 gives 1.054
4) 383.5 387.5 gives 0.6184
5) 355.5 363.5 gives 0.7693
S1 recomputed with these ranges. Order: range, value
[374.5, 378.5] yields 1.2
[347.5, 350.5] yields 0.725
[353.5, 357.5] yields 0.799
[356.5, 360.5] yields 0.864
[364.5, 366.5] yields 1.14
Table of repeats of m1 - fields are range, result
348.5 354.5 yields 0.836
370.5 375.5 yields 1.473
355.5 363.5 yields 1.078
